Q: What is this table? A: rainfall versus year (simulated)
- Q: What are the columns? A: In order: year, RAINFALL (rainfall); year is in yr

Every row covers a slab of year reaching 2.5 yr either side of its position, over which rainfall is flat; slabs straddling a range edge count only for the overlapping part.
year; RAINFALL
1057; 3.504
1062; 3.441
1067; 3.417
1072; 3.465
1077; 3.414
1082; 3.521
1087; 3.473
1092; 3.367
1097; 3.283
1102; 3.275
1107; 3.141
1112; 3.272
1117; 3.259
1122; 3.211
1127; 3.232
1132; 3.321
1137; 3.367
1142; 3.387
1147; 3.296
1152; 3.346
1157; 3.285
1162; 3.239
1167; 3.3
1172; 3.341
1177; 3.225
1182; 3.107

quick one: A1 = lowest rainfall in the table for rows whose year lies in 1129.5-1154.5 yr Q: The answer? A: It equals 3.296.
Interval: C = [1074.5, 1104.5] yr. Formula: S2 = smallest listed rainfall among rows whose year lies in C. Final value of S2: 3.275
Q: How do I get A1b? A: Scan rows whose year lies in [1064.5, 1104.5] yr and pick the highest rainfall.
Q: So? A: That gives 3.521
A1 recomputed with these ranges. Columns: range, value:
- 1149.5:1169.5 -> 3.239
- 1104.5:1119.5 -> 3.141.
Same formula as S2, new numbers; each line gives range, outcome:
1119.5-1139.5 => 3.211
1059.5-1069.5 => 3.417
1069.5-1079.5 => 3.414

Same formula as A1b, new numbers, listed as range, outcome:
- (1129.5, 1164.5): 3.387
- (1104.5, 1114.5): 3.272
